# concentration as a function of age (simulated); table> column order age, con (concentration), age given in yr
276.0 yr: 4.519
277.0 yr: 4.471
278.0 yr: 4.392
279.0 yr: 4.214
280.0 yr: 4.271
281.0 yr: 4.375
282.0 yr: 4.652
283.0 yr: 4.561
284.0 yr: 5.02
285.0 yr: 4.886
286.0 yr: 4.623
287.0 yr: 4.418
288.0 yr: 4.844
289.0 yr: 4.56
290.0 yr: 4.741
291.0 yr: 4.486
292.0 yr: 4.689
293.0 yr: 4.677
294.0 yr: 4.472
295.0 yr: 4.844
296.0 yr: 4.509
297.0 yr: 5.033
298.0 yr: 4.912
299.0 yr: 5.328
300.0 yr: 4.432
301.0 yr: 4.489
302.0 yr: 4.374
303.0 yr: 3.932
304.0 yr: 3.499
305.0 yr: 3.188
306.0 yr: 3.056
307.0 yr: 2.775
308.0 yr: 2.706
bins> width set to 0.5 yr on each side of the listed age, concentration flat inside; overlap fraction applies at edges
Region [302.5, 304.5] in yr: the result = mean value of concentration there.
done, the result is 3.72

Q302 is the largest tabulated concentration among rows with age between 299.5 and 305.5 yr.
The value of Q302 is 4.489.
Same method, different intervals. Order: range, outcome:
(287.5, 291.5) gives 4.844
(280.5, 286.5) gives 5.02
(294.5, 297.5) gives 5.033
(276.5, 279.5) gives 4.471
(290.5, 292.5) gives 4.689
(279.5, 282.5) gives 4.652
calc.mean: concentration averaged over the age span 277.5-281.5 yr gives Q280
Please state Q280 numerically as 4.31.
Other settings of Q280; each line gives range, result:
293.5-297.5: 4.71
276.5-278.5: 4.43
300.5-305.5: 3.9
